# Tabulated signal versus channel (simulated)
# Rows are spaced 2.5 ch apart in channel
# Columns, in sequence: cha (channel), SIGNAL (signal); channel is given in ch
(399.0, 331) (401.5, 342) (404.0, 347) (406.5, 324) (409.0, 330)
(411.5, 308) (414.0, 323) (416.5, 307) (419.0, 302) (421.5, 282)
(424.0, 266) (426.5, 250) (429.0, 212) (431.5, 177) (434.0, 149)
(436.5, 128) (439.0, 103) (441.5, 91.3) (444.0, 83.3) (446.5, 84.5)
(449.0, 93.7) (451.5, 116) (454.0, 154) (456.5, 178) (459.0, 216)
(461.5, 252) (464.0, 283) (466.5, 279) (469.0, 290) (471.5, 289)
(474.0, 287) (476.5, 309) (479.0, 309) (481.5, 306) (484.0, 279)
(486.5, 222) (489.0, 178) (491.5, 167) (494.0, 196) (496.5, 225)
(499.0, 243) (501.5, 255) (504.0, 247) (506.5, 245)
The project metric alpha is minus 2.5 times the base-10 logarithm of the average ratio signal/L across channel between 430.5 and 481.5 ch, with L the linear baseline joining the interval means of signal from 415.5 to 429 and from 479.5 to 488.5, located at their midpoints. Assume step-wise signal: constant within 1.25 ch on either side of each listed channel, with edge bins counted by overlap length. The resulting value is 0.34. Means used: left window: 274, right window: 265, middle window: 196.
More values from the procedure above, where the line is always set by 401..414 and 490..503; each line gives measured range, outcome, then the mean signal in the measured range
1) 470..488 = -0.188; 284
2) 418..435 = 0.291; 234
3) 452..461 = 0.409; 183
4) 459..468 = -0.025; 264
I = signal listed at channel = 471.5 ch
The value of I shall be 289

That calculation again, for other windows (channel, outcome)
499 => 243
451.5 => 116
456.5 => 178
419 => 302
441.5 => 91.3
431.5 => 177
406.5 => 324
